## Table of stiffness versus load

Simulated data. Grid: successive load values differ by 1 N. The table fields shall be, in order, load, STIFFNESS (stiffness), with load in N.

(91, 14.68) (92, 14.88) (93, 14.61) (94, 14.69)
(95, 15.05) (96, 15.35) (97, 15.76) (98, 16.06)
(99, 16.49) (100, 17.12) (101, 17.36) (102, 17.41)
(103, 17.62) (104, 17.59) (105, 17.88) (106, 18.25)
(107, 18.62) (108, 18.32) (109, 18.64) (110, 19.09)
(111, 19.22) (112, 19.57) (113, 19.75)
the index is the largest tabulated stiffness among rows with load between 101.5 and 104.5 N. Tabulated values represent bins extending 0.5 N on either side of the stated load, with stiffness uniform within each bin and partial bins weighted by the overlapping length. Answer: 17.62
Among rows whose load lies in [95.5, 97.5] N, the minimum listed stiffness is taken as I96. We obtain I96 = 15.35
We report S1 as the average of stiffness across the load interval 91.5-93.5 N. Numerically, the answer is 14.7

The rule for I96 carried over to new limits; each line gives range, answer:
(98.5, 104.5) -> 16.49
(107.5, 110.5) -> 18.32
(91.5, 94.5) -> 14.61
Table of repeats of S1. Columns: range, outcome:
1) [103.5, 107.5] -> 18.1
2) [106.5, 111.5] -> 18.8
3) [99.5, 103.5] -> 17.4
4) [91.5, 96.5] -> 14.9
